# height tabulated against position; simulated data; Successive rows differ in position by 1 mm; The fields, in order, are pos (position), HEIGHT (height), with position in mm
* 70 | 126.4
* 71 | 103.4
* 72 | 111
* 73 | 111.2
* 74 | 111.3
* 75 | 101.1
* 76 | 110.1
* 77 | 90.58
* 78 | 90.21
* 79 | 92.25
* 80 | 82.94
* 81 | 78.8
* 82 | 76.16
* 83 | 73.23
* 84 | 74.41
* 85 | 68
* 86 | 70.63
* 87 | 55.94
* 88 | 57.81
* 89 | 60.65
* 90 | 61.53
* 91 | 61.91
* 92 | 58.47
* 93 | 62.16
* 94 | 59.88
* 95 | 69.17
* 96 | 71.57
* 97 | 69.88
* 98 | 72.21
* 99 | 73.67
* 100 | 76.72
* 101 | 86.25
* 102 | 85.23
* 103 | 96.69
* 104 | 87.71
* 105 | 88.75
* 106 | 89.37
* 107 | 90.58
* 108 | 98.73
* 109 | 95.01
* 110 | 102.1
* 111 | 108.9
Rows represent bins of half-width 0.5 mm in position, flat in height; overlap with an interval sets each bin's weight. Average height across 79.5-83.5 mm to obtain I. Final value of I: 77.8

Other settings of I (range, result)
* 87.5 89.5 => 59.2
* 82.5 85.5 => 71.9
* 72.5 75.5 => 108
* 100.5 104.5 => 89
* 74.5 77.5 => 101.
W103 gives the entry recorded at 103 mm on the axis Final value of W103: 96.69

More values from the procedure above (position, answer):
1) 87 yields 55.94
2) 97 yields 69.88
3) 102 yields 85.23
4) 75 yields 101.1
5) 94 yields 59.88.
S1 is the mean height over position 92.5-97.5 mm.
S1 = 66.5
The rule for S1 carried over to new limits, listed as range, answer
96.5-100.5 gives 73.1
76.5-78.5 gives 90.4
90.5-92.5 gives 60.2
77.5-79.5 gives 91.2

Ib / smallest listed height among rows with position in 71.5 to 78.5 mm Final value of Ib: 90.21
